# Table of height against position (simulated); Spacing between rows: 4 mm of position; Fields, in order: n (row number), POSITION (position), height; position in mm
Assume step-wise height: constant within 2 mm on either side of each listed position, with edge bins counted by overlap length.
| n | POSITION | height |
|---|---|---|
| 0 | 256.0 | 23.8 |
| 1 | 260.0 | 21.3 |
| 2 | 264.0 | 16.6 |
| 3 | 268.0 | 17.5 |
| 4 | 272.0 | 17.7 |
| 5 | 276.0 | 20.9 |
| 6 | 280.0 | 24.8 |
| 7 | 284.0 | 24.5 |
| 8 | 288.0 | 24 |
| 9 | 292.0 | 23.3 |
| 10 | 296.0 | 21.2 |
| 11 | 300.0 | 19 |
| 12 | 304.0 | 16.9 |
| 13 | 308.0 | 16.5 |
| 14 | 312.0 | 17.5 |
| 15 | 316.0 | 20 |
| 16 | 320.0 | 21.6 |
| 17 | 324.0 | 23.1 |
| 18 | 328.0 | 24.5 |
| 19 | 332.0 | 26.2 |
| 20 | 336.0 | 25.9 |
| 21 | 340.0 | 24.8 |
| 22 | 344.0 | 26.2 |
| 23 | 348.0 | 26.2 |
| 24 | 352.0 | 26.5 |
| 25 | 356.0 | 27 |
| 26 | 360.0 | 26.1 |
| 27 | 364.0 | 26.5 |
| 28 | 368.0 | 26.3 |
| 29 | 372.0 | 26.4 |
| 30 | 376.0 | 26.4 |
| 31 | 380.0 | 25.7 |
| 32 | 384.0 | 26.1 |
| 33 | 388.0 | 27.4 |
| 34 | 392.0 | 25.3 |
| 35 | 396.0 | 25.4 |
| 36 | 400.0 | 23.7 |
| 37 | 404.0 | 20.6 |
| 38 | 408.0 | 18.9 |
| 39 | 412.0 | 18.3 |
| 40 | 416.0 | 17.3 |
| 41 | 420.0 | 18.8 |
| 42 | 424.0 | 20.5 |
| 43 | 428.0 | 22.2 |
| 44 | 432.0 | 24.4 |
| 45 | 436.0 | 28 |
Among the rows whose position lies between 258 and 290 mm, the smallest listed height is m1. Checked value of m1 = 16.6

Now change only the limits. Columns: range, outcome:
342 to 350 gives 26.2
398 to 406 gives 20.6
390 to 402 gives 23.7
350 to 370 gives 26.1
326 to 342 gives 24.5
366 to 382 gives 25.7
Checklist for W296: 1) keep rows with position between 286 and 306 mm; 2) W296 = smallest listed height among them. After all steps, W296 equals 16.9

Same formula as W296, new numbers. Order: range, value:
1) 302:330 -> 16.5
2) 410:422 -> 17.3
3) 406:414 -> 18.3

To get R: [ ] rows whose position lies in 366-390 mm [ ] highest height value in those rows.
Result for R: 27.4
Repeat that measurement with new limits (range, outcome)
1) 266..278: 20.9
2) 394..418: 25.4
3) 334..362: 27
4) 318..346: 26.2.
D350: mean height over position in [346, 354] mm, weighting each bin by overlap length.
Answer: 26.4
